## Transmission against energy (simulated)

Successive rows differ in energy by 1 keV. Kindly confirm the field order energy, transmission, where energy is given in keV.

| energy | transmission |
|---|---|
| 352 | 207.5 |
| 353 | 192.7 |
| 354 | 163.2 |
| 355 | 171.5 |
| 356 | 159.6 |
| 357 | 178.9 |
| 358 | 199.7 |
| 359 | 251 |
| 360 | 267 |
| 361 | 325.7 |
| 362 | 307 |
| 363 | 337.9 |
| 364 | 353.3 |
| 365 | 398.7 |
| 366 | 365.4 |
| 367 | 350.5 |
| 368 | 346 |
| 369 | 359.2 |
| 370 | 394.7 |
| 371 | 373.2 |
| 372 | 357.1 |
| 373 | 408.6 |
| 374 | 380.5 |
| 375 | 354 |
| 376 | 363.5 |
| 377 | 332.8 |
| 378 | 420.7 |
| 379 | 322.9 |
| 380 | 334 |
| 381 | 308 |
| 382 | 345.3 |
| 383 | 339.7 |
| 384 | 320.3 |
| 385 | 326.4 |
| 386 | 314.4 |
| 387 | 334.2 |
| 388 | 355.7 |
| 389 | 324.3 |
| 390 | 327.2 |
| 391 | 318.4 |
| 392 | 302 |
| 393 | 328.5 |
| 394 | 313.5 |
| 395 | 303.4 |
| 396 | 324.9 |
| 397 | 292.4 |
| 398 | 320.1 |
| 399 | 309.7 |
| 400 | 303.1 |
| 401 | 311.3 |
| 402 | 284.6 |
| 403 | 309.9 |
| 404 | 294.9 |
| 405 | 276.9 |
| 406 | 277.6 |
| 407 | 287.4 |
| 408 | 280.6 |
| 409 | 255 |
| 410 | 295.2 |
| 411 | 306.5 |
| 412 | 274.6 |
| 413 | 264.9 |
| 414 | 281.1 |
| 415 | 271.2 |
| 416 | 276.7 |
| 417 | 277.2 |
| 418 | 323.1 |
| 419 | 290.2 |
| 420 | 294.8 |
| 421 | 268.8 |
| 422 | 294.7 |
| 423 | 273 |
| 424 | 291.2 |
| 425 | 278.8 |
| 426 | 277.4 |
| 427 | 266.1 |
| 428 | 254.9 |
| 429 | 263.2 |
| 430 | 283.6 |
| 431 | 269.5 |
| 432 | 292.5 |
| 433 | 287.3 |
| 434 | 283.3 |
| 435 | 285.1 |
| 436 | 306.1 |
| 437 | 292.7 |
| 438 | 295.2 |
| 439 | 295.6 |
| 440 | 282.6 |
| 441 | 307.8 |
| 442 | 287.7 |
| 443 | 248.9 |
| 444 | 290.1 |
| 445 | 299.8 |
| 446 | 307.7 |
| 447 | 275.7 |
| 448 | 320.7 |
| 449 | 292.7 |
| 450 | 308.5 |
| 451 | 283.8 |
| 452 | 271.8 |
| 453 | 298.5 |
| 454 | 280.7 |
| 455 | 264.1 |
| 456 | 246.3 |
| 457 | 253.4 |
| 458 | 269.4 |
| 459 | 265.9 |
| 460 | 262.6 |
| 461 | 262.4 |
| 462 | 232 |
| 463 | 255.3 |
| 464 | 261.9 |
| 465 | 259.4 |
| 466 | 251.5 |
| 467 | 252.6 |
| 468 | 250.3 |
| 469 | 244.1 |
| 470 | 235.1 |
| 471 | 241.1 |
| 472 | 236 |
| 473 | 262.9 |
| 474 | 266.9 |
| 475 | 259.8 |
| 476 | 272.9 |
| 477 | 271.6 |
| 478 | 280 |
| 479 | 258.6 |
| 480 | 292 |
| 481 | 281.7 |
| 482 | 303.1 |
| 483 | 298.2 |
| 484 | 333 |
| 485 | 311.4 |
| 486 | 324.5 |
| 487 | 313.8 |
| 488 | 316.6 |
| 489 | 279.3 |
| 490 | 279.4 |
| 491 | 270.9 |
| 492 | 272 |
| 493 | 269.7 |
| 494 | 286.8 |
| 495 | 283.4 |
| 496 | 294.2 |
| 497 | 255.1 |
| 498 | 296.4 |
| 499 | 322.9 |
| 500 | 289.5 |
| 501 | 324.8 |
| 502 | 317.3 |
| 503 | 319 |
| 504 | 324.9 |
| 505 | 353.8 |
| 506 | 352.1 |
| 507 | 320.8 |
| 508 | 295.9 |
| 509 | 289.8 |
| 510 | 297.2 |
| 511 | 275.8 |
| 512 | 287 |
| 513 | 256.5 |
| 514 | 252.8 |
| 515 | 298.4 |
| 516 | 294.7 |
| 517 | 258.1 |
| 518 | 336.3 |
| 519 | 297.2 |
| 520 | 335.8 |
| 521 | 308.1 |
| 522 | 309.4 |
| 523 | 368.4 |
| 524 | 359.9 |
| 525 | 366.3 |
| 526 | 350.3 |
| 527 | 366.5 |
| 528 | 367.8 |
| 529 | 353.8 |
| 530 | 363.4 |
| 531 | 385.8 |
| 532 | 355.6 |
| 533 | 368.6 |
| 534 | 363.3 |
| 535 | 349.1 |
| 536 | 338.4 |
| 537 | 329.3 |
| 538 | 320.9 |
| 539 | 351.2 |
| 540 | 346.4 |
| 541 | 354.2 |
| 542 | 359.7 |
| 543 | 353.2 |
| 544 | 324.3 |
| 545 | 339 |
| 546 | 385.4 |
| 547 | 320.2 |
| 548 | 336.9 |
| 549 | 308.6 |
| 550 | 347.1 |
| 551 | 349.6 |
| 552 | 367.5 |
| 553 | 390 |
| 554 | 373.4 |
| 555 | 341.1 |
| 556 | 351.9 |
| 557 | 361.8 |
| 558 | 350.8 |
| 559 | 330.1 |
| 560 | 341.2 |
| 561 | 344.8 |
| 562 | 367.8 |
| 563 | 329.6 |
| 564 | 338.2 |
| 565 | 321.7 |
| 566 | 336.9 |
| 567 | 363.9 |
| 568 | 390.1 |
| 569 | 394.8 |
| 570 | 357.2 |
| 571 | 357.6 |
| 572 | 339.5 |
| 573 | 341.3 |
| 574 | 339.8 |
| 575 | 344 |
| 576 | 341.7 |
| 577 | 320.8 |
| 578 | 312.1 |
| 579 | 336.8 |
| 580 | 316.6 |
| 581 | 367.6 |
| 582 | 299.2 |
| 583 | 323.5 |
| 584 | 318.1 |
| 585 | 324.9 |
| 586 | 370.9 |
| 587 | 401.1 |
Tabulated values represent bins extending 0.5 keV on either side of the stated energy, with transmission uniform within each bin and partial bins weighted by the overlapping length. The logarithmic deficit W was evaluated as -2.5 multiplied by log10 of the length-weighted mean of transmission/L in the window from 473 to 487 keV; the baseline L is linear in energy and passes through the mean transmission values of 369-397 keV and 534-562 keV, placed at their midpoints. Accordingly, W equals 0.19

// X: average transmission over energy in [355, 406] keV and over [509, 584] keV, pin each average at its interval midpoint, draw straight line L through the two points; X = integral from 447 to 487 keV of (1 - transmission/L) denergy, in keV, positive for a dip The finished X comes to 6.9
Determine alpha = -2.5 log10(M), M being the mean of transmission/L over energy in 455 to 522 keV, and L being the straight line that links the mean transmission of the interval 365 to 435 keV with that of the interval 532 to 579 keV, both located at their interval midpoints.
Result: 0.17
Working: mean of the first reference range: 312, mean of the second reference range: 348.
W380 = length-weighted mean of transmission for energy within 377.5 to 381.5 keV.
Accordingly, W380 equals 346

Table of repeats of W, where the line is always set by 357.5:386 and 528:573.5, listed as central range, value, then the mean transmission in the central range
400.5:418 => 0.20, 285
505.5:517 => 0.20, 291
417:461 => 0.21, 283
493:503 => 0.17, 296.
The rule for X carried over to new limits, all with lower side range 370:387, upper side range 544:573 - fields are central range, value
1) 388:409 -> 2.77 keV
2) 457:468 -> 2.95 keV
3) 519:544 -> 0.09 keV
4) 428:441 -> 2.40 keV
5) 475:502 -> 4.56 keV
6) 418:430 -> 2.43 keV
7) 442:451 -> 1.50 keV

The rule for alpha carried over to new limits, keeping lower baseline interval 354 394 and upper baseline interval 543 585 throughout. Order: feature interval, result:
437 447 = 0.141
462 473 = 0.318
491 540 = 0.065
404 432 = 0.169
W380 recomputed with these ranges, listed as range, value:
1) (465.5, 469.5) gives 250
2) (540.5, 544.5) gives 348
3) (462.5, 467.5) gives 256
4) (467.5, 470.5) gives 243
